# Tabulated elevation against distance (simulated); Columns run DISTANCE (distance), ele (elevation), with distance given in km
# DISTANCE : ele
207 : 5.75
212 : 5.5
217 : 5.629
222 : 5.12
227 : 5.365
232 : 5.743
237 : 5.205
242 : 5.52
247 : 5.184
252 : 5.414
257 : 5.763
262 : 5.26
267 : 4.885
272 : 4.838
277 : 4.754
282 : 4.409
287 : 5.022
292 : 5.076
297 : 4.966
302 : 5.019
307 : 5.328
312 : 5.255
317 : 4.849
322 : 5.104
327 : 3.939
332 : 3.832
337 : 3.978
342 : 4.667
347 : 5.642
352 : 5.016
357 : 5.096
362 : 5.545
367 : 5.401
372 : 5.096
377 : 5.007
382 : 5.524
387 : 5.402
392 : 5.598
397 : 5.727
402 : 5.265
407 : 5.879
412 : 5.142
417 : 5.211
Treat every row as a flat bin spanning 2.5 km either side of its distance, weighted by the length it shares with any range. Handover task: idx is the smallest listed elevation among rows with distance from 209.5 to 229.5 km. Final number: 5.12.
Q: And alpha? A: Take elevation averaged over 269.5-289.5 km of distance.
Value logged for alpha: 4.76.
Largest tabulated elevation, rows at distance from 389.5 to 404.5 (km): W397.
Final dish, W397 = 5.727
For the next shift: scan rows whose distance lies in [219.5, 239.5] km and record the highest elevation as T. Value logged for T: 5.743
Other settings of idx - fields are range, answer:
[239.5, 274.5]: 4.838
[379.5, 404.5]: 5.265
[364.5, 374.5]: 5.096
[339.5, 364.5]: 4.667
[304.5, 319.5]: 4.849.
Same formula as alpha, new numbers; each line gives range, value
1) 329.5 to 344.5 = 4.16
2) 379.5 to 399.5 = 5.56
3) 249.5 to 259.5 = 5.59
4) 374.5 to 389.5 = 5.31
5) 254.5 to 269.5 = 5.3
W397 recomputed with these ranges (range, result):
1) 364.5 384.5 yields 5.524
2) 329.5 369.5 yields 5.642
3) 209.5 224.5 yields 5.629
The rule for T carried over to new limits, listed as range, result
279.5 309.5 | 5.328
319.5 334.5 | 5.104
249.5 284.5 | 5.763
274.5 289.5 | 5.022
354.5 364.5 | 5.545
